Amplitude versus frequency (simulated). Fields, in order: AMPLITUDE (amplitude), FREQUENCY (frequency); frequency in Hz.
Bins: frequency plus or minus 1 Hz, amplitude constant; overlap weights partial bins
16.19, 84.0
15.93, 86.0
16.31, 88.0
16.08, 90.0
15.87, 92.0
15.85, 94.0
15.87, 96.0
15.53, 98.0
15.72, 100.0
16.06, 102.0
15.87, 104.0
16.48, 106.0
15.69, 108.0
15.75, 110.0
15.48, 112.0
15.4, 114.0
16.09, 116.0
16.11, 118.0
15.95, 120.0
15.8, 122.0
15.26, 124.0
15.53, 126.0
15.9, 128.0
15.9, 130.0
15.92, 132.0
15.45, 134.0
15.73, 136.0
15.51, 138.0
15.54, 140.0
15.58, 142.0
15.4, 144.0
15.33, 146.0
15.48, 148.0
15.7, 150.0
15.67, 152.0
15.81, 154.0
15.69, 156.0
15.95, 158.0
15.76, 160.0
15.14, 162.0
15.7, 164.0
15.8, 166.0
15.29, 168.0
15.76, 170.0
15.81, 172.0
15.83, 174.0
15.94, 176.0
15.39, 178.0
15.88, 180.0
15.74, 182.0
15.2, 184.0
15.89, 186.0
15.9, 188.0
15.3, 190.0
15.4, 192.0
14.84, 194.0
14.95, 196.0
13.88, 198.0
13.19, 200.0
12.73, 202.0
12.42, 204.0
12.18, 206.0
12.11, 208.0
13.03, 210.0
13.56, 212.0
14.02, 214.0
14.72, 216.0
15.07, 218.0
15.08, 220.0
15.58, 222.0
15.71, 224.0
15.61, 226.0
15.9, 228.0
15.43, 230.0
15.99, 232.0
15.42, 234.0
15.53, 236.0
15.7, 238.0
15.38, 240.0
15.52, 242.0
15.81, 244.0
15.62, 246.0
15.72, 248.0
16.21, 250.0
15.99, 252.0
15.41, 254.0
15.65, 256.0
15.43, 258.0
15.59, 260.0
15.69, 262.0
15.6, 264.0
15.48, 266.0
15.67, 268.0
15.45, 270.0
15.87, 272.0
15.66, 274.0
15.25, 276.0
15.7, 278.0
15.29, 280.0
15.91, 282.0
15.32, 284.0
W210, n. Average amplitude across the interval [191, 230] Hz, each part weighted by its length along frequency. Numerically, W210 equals 14.2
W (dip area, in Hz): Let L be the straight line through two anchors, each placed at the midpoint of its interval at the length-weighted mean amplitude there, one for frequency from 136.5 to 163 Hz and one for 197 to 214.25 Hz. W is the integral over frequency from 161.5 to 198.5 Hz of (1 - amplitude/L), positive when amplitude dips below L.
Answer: -3.5 Hz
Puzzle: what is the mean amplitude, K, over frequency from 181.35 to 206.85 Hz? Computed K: 14.4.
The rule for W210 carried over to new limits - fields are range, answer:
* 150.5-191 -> 15.7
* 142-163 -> 15.6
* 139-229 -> 15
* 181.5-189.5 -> 15.7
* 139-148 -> 15.5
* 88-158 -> 15.7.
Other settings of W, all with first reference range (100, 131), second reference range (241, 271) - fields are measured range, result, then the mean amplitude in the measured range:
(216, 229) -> 0.2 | 15.4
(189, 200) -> 0.7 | 14.7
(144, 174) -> 0.3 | 15.6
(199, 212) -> 2.5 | 12.7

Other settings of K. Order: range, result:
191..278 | 15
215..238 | 15.5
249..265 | 15.7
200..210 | 12.5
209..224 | 14.5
